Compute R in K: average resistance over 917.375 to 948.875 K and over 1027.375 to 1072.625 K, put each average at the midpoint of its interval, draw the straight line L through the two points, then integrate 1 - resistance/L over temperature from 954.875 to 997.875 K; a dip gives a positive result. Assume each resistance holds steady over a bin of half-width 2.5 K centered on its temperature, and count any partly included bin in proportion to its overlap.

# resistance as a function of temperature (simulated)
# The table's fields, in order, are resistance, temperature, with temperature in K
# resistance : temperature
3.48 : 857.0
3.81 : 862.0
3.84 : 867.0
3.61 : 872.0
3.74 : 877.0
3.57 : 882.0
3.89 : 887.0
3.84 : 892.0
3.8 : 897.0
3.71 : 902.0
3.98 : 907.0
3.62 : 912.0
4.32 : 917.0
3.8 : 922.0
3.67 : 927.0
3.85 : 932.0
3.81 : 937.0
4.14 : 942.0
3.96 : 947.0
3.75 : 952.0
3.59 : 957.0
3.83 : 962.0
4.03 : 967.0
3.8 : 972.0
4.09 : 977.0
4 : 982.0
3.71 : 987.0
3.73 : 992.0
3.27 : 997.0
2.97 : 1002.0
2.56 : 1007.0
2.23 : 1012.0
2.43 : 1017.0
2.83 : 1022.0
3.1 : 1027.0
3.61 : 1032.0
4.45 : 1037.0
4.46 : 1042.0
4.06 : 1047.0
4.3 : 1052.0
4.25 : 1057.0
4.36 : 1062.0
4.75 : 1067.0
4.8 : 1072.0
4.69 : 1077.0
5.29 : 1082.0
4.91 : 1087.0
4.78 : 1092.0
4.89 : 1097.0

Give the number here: 2.4 K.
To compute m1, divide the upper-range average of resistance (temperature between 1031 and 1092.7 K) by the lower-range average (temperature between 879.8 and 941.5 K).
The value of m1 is 1.2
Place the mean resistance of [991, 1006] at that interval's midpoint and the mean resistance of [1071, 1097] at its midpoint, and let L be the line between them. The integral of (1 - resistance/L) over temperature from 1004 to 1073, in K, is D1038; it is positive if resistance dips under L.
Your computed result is 5.9 K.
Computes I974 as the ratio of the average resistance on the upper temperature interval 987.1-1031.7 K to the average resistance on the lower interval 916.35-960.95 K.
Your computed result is 0.8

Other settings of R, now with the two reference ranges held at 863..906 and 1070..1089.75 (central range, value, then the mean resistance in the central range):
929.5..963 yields 2.3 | 3.85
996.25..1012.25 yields 6.1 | 2.78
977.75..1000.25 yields 3.6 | 3.69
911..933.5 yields 0.7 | 3.87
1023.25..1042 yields 3.6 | 3.76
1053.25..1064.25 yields 1.1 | 4.3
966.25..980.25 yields 1.0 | 3.97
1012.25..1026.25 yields 6.0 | 2.62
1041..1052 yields 1.1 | 4.24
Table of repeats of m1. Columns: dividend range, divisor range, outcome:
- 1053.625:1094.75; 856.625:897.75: 1.26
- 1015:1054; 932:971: 0.95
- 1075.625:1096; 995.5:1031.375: 1.76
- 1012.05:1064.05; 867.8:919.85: 0.97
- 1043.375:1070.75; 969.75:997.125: 1.15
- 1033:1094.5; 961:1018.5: 1.35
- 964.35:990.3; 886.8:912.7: 1.03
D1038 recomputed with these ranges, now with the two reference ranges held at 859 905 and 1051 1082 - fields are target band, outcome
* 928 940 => 0.5 K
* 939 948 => 0.0 K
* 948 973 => 1.9 K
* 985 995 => 1.3 K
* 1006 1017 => 5.0 K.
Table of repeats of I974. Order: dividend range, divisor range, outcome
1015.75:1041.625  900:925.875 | 0.88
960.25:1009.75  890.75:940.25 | 0.93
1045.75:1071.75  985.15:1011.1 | 1.39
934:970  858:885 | 1.05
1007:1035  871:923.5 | 0.75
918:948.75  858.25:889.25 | 1.04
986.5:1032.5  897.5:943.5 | 0.77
